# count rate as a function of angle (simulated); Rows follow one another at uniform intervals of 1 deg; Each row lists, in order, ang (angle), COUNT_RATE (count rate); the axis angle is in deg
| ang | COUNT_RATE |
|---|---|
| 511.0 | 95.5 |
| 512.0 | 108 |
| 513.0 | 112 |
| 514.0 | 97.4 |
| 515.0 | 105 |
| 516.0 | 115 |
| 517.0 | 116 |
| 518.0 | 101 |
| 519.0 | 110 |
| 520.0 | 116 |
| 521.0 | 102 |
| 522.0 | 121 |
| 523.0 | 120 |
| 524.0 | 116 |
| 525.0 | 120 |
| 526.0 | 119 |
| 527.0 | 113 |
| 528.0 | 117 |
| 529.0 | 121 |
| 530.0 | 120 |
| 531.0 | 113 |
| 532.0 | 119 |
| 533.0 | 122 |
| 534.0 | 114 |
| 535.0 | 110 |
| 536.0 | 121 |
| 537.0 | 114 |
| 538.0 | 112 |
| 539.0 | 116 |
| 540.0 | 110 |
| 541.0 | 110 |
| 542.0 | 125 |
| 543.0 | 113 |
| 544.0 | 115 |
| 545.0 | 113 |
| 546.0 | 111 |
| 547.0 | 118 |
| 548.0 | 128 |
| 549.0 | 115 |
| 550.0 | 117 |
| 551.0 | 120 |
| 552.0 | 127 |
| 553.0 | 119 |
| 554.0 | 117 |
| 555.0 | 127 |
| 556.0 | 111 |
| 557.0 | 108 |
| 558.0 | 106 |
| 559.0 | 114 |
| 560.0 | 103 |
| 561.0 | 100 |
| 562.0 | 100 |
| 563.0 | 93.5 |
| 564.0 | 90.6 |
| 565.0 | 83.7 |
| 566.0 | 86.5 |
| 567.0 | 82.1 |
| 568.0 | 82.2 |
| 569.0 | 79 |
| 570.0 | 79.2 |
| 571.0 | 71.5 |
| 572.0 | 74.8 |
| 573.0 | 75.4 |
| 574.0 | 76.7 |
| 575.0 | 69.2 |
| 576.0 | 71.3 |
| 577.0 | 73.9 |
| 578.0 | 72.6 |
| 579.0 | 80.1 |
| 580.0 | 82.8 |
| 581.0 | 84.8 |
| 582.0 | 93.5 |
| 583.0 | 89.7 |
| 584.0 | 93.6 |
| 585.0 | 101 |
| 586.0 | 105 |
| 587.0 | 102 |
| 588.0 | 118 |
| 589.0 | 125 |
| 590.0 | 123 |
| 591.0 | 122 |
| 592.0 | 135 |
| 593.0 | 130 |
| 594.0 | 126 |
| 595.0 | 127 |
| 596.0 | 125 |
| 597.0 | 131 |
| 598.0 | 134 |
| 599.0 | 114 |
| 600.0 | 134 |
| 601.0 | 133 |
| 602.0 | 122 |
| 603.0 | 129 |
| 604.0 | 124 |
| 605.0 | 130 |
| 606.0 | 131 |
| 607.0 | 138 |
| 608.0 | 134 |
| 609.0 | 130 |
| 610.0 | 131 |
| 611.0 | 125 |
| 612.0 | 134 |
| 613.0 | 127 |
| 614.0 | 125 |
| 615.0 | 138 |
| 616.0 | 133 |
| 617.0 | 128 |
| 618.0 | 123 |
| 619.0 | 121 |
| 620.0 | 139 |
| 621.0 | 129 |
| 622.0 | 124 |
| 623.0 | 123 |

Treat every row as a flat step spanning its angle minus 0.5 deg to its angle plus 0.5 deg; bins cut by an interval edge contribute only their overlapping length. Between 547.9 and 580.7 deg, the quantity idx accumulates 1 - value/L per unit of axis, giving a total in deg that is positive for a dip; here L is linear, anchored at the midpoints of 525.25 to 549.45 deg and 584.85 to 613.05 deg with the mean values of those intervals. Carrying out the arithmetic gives 6.97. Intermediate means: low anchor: 116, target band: 94.6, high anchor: 126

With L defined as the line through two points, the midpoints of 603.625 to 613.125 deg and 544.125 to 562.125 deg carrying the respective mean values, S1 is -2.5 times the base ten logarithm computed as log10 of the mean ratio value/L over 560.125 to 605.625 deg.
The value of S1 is 0.21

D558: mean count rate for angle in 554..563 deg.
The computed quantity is 108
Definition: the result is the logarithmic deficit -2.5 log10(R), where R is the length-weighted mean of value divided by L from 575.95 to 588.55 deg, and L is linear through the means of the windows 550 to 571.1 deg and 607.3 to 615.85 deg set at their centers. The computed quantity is 0.25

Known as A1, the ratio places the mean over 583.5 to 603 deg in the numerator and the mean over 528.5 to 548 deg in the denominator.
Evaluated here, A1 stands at 1.05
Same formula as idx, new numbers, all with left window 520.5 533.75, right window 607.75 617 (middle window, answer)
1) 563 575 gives 4.21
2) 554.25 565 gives 1.55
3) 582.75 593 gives 1.12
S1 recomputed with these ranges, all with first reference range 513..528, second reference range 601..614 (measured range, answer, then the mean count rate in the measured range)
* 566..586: 0.45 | 81.5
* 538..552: 0.01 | 116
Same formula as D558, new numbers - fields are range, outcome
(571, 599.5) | 101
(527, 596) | 105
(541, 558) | 117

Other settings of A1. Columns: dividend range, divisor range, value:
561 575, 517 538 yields 0.72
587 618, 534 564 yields 1.13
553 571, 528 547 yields 0.84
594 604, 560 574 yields 1.50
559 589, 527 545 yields 0.76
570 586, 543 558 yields 0.70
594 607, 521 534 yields 1.09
